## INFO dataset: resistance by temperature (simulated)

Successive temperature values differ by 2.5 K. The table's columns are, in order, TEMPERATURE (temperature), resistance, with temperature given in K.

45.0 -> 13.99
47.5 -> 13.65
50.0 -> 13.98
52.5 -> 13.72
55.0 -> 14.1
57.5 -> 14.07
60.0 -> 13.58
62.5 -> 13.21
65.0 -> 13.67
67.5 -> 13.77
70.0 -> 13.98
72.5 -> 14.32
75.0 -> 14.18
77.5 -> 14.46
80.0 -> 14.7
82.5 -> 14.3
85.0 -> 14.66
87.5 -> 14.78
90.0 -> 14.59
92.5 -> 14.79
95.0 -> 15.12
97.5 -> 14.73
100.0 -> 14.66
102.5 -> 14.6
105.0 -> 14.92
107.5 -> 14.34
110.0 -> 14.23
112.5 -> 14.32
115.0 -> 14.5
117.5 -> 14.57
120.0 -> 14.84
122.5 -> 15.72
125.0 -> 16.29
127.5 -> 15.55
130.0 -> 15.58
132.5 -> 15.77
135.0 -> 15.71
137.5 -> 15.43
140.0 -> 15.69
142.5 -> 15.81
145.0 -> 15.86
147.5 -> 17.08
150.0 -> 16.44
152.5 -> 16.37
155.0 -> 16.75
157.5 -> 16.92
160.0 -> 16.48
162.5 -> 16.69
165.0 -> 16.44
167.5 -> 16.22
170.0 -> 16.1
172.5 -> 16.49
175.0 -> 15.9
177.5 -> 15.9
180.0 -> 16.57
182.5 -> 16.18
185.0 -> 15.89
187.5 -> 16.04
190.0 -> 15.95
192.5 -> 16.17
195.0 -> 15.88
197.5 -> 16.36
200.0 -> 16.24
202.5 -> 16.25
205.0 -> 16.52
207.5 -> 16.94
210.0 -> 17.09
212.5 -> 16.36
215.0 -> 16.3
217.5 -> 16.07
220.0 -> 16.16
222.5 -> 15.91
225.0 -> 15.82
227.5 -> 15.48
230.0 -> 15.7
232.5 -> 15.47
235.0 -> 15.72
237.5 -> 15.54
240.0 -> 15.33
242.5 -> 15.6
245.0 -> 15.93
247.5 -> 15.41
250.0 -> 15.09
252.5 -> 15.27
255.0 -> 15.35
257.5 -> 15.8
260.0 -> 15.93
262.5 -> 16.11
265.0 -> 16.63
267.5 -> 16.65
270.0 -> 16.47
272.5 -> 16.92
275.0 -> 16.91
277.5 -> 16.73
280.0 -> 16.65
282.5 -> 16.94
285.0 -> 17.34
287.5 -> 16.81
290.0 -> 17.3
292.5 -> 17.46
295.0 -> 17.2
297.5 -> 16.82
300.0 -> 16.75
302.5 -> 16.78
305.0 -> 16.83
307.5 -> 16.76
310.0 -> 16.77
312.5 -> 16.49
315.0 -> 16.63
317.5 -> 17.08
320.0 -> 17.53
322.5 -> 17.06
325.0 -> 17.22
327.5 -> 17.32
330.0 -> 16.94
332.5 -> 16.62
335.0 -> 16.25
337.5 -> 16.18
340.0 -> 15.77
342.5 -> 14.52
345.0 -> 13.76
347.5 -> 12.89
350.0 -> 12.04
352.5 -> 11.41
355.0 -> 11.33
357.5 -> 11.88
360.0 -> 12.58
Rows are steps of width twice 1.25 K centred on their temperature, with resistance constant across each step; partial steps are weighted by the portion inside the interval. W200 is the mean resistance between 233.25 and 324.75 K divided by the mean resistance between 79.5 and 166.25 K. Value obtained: 1.1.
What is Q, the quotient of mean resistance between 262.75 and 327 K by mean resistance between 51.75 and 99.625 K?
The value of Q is 1.19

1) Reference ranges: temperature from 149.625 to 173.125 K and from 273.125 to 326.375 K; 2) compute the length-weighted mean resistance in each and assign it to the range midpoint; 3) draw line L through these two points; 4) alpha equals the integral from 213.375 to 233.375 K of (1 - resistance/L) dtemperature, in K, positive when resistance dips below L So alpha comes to 1.0 K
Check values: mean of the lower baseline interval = 16.5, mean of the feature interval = 15.9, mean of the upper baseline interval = 17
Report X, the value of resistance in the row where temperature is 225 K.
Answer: 15.82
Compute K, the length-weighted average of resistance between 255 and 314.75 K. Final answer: 16.7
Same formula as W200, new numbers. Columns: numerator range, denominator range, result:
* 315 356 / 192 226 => 0.94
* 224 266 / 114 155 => 0.99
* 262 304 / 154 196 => 1.04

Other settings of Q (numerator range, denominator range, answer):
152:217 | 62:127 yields 1.12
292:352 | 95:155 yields 1.05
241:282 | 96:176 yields 1.03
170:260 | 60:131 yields 1.09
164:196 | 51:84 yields 1.15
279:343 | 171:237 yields 1.04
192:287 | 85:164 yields 1.04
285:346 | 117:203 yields 1.04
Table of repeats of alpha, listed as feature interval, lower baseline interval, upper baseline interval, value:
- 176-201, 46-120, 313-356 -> -2.31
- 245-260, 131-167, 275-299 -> 1.20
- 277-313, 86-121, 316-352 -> -3.22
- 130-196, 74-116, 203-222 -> -2.14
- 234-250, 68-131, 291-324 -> 0.69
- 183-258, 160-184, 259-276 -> 2.18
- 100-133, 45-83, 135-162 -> 0.89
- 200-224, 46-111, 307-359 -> -2.53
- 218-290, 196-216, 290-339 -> 2.55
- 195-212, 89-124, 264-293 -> -0.60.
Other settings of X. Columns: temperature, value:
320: 17.53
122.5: 15.72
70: 13.98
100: 14.66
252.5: 15.27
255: 15.35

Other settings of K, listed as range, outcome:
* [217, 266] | 15.7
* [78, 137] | 14.9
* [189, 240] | 16.1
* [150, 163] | 16.6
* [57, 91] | 14.2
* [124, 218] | 16.2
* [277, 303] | 17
